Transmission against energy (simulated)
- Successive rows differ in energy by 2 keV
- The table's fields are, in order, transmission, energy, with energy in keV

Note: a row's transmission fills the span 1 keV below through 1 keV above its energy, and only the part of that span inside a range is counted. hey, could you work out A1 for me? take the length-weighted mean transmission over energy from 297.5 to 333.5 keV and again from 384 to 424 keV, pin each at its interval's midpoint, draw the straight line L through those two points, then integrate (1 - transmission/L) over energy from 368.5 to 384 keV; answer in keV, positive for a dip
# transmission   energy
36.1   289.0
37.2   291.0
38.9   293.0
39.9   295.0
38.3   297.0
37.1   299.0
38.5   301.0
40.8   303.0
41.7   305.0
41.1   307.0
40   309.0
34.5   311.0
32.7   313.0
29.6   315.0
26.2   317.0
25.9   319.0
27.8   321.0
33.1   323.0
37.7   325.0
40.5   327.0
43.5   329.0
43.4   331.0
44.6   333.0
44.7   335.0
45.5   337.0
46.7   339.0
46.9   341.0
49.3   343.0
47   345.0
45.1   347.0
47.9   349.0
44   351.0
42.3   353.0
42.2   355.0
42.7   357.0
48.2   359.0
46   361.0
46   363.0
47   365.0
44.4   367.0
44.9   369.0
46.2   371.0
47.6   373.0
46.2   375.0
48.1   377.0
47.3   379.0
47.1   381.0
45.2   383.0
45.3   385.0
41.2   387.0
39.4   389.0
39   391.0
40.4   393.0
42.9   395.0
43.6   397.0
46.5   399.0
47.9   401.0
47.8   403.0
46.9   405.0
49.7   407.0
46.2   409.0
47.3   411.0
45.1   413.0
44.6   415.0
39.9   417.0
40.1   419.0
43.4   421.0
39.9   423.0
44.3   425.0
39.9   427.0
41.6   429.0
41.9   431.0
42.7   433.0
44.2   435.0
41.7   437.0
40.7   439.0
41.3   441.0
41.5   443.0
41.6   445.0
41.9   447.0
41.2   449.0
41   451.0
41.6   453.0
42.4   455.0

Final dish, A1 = -1.9 keV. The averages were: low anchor 36.5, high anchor 43.9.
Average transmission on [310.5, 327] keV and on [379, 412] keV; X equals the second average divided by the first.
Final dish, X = 1.4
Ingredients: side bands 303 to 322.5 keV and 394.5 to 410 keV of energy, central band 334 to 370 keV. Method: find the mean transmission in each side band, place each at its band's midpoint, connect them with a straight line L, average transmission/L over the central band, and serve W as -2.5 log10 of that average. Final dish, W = -0.16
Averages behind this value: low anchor 33.7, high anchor 46.6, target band 45.6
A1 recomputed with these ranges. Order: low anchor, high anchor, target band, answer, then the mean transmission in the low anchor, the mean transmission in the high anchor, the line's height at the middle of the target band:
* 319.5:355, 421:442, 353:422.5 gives -4.2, 42.7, 41.9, 42.3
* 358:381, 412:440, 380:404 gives 0.5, 46.6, 42.1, 44.8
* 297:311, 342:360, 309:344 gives 3.3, 39.4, 45.4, 42.3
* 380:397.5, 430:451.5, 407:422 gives -0.7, 42.7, 41.8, 42.2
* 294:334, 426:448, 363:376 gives -2.3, 36.8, 41.7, 39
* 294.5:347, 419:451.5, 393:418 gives -2.7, 39.2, 41.8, 41.1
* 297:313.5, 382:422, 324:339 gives -1.2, 38.5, 44.1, 40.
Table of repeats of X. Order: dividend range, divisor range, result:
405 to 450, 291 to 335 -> 1.15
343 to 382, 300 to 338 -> 1.22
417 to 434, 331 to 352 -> 0.90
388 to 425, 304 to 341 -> 1.16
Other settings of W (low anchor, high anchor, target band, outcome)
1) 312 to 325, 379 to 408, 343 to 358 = -0.23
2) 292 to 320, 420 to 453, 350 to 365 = -0.17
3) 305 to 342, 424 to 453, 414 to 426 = -0.02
